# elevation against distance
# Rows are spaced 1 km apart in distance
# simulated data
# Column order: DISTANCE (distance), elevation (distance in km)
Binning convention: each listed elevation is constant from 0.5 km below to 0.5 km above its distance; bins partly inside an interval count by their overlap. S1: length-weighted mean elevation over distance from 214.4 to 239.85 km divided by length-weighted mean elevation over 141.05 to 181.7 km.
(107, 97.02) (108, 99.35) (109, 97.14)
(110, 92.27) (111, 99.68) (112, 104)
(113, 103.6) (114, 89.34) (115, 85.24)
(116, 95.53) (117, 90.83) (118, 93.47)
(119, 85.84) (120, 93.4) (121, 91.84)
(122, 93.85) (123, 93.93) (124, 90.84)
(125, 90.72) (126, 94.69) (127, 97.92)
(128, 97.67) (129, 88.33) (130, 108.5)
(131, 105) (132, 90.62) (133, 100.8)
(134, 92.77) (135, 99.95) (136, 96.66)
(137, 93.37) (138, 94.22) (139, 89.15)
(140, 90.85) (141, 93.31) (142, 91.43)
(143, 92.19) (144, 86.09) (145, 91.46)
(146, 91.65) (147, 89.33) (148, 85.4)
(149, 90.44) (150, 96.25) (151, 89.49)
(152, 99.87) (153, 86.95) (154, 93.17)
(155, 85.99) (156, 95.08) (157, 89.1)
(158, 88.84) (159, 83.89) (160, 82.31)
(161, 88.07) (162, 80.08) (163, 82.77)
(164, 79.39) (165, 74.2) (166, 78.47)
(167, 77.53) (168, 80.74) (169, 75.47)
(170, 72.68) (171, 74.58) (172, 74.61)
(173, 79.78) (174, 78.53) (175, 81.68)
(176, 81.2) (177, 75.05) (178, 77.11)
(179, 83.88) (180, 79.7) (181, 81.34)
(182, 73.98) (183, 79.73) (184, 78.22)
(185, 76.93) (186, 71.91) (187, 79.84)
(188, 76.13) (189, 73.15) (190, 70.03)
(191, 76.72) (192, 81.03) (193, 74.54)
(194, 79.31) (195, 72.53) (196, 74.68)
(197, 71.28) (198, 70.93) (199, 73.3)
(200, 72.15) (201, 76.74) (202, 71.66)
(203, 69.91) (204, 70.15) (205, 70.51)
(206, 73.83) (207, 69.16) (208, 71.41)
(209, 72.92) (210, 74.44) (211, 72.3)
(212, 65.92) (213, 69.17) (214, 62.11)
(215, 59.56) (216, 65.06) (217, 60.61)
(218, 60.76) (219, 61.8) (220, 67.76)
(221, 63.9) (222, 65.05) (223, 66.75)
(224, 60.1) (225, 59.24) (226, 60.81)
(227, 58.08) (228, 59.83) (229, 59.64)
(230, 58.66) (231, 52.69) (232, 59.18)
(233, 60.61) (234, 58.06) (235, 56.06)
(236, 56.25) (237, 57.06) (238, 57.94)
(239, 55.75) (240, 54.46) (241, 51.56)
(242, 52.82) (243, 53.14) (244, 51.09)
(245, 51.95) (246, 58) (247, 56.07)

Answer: 0.7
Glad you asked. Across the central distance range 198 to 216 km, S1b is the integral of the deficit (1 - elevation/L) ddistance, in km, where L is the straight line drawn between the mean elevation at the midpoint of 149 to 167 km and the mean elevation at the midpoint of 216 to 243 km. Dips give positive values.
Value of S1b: -0.7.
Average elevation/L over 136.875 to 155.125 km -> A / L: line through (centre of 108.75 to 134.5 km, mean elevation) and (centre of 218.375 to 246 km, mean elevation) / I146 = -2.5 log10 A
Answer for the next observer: -0.05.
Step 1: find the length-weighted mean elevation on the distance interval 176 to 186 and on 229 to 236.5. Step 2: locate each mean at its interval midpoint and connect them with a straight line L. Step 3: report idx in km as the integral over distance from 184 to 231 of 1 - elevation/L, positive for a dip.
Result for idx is -0.86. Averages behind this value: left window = 78.2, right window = 57.5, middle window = 68.9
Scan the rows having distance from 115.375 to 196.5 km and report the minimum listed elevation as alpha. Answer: 70.03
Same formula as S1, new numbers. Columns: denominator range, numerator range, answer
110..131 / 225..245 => 0.60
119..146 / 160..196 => 0.83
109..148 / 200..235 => 0.69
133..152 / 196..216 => 0.76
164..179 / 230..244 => 0.72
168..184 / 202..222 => 0.86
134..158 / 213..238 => 0.66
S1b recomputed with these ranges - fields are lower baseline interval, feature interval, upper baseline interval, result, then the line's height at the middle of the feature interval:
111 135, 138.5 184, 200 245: -0.9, 82.5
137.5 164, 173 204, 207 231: -0.3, 75.3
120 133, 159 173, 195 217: 0.7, 82.9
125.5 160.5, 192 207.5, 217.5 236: -0.5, 70.8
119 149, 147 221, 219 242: -1.3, 75.6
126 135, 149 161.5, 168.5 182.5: -0.5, 86.8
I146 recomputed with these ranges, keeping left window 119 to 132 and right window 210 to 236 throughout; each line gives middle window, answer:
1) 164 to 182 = 0.01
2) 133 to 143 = -0.04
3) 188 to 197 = -0.04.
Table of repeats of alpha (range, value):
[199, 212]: 65.92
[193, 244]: 51.09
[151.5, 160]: 82.31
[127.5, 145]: 86.09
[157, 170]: 72.68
